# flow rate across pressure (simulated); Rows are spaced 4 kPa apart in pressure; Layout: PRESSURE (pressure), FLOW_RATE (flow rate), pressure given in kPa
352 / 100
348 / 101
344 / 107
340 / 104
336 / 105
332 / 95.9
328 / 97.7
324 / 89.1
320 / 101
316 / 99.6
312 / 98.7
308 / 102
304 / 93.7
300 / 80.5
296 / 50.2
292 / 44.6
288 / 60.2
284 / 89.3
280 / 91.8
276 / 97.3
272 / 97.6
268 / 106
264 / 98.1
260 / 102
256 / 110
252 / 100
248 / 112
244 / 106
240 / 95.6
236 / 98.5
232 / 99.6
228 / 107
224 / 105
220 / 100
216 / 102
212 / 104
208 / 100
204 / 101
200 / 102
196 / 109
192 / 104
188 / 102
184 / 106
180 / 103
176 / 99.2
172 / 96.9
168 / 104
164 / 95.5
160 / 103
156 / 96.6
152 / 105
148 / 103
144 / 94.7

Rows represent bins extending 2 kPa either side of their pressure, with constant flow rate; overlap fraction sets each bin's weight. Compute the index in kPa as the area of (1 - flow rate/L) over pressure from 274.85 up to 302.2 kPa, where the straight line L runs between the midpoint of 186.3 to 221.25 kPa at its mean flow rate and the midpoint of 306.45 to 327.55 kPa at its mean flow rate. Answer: 7.3 kPa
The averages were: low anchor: 103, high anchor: 98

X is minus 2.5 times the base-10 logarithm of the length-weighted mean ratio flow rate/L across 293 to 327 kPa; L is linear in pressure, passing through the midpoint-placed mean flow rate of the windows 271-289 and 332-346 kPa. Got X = 0.10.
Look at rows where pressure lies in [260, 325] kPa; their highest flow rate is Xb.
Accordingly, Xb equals 106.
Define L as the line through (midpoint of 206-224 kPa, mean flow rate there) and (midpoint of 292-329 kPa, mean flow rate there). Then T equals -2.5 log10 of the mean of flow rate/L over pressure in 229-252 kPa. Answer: -0.05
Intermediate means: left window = 102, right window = 87.6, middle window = 102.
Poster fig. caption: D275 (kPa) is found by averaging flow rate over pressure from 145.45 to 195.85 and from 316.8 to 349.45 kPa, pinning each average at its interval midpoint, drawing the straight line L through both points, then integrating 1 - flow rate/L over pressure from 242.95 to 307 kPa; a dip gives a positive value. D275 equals 6.9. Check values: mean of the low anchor 102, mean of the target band 89.9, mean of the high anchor 100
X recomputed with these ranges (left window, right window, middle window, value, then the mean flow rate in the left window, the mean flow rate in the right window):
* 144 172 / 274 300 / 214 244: -0.19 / 100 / 72.9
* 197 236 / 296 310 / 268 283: -0.06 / 102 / 86.1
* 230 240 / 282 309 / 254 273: -0.19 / 98.4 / 73.3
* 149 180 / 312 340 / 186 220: -0.03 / 100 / 98.5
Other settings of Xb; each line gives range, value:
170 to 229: 109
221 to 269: 112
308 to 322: 102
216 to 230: 107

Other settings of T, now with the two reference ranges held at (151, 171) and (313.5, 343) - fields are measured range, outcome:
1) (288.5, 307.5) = 0.39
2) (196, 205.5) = -0.03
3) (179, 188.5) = -0.04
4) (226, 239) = -0.01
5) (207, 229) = -0.03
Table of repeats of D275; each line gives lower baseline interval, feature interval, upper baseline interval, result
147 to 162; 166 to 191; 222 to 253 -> 0.06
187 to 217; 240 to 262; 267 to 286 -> -1.50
